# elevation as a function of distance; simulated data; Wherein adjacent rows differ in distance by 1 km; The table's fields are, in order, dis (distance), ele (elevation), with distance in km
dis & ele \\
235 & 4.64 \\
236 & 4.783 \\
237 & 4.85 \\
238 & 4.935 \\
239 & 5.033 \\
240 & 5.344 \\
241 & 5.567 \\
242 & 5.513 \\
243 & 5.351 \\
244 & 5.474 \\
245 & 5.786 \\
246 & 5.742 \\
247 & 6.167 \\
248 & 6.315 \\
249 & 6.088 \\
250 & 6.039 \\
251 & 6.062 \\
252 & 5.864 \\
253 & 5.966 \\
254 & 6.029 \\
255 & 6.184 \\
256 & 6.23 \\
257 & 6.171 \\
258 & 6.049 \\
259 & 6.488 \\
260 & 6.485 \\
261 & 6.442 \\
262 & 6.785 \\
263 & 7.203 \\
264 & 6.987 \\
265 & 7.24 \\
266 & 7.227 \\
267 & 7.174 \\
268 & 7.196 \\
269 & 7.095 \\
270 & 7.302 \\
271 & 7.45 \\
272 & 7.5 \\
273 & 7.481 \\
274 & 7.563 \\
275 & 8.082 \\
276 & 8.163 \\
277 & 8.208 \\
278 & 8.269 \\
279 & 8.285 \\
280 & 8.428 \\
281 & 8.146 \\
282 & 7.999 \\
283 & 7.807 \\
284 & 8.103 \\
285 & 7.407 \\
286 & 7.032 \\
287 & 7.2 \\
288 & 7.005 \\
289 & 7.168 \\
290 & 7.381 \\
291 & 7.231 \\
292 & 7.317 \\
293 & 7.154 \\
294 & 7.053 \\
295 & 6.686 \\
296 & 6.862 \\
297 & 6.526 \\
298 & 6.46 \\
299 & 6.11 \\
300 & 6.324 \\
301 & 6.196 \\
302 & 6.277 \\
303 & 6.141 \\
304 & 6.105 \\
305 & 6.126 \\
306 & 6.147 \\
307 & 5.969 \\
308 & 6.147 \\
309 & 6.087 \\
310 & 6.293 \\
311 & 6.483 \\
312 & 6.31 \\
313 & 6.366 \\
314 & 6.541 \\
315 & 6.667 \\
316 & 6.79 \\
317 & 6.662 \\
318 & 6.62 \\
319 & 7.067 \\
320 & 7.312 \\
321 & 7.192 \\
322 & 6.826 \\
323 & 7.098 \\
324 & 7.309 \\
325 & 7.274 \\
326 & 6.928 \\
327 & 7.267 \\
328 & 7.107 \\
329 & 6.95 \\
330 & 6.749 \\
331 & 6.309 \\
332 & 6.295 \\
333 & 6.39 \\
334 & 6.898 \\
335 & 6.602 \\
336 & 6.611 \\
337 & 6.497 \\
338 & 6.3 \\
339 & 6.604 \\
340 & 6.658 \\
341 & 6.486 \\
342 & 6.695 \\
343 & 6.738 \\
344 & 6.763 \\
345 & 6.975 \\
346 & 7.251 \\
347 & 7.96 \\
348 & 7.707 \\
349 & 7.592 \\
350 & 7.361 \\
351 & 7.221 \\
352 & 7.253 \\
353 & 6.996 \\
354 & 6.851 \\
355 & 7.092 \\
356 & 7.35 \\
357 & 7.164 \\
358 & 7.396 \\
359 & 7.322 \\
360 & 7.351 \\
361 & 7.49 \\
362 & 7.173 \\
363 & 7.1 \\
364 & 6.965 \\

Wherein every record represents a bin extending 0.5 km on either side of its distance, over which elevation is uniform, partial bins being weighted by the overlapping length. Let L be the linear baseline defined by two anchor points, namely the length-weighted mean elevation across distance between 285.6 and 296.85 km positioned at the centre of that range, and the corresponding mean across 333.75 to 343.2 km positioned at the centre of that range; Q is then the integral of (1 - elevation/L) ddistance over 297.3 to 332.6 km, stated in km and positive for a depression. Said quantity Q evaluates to 1.3 km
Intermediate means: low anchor 7.08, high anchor 6.6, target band 6.58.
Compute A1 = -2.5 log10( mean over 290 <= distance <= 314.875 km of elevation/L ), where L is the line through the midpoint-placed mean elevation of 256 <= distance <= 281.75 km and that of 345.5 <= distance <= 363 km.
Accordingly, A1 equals 0.13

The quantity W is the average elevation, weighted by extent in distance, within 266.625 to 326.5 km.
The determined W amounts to 7.03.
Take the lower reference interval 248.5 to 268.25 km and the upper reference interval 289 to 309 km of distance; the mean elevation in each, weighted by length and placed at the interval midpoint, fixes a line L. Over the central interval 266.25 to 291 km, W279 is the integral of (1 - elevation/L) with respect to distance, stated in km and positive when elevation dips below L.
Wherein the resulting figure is -4.2 km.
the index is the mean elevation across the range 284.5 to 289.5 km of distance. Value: 7.16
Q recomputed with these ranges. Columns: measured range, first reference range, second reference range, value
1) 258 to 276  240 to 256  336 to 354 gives -3.1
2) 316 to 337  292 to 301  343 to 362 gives 0.4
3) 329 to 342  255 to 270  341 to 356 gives 1.0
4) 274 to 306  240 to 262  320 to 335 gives -3.7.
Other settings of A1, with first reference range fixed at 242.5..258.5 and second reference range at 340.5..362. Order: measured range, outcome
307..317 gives 0.052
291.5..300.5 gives -0.033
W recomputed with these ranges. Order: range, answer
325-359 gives 6.95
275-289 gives 7.83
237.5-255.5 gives 5.75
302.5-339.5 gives 6.62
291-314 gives 6.44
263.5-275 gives 7.33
